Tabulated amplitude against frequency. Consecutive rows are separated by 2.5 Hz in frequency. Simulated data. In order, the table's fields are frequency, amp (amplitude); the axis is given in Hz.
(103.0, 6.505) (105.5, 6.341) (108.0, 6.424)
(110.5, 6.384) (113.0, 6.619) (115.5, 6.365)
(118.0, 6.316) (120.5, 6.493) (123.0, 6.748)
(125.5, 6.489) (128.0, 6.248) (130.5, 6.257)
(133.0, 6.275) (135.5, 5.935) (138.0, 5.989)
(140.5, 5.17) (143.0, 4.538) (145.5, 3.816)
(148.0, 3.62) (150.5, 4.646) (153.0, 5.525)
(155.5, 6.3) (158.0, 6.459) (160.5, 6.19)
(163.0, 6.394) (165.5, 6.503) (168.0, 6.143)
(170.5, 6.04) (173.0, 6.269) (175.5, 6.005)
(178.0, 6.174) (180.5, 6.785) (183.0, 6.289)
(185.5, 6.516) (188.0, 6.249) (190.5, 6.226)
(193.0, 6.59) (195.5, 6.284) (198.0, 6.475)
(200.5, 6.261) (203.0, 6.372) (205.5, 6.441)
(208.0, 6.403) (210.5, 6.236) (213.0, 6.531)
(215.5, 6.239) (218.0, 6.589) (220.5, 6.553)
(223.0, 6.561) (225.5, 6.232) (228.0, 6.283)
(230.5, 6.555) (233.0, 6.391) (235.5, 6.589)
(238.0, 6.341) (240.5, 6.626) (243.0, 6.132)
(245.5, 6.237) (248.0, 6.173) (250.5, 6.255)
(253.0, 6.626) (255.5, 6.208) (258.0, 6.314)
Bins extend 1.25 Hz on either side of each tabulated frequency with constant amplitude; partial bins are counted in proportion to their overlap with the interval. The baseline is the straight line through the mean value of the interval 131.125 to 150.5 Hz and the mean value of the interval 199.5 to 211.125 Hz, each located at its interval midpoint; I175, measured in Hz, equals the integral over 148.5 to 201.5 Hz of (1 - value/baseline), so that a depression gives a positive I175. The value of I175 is -3.9 Hz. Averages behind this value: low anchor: 5.06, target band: 6.17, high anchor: 6.35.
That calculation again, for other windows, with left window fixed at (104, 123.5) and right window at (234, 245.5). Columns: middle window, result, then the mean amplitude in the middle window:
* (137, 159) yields 4.6 Hz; 5.09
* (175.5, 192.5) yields 0.2 Hz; 6.36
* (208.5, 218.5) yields 0.0 Hz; 6.38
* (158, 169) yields 0.2 Hz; 6.33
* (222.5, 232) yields 0.0 Hz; 6.4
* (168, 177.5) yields 0.5 Hz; 6.12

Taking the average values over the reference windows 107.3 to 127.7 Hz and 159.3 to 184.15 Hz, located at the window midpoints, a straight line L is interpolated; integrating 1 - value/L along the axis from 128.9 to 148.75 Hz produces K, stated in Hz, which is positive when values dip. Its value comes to 3.5 Hz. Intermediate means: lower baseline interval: 6.47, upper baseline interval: 6.28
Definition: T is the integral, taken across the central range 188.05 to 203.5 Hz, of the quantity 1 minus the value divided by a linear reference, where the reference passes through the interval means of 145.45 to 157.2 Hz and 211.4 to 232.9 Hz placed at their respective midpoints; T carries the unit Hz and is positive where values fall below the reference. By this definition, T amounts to -1.3 Hz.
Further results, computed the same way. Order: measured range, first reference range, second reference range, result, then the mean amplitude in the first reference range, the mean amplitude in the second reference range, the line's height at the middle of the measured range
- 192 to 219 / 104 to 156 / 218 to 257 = -0.8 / 5.83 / 6.39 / 6.22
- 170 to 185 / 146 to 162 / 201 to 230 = -1.3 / 5.39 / 6.4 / 5.78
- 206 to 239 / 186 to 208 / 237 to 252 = -0.5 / 6.37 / 6.3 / 6.33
